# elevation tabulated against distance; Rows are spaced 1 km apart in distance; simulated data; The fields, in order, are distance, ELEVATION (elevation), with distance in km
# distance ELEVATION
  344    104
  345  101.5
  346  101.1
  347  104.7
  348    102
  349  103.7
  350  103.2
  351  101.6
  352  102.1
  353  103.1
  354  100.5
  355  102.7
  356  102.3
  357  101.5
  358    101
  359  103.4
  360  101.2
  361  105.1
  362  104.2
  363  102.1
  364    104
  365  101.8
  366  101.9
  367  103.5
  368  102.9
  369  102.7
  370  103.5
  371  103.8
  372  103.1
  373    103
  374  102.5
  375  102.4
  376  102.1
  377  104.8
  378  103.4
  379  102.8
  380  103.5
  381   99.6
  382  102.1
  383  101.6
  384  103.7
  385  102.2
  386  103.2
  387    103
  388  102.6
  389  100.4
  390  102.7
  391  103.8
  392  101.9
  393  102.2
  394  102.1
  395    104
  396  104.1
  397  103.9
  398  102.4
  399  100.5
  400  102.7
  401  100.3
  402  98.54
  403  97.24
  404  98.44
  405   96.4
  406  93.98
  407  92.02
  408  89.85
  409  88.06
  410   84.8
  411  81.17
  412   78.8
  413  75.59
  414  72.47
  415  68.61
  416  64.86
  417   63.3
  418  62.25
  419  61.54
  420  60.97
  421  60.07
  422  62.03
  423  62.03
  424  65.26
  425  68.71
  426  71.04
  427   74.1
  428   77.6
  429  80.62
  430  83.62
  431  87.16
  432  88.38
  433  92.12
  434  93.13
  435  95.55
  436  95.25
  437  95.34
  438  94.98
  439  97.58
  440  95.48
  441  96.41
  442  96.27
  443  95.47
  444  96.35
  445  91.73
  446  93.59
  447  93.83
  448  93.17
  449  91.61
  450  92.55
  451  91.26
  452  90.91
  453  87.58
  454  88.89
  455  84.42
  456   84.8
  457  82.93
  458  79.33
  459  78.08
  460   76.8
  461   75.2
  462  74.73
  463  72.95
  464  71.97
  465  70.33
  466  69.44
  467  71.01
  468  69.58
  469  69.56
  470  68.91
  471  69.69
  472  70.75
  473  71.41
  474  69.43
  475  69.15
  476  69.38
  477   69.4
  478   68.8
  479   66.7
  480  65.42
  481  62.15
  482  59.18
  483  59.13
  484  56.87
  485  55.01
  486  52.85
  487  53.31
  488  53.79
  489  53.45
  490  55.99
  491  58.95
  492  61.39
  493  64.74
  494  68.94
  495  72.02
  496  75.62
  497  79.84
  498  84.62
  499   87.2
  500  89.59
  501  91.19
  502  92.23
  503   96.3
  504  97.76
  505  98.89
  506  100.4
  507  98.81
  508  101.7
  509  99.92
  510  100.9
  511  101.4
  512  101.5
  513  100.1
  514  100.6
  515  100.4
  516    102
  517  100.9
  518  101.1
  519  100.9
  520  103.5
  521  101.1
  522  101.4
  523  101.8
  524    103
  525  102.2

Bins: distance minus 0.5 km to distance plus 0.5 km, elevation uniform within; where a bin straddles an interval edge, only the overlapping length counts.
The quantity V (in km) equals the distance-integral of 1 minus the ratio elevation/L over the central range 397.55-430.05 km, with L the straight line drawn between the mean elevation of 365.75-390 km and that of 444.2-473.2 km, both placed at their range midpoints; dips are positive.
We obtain 4.6 km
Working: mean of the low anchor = 103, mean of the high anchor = 80.5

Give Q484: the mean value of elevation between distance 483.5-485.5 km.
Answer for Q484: 55.9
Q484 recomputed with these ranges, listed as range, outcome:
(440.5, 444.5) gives 96.1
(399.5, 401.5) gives 102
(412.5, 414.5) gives 74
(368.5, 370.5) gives 103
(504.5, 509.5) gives 99.9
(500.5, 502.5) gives 91.7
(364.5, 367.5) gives 102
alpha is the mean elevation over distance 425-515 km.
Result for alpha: 80.9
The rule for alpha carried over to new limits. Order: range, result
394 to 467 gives 84.8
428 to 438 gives 89.7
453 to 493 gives 68.4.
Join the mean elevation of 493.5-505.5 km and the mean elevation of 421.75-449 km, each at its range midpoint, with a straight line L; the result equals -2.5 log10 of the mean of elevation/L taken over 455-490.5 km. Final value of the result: 0.26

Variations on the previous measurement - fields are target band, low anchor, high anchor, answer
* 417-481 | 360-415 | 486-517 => 0.151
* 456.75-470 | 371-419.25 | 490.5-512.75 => 0.221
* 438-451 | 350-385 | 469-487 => -0.232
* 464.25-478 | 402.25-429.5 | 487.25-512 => 0.155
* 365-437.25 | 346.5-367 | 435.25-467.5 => 0.047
